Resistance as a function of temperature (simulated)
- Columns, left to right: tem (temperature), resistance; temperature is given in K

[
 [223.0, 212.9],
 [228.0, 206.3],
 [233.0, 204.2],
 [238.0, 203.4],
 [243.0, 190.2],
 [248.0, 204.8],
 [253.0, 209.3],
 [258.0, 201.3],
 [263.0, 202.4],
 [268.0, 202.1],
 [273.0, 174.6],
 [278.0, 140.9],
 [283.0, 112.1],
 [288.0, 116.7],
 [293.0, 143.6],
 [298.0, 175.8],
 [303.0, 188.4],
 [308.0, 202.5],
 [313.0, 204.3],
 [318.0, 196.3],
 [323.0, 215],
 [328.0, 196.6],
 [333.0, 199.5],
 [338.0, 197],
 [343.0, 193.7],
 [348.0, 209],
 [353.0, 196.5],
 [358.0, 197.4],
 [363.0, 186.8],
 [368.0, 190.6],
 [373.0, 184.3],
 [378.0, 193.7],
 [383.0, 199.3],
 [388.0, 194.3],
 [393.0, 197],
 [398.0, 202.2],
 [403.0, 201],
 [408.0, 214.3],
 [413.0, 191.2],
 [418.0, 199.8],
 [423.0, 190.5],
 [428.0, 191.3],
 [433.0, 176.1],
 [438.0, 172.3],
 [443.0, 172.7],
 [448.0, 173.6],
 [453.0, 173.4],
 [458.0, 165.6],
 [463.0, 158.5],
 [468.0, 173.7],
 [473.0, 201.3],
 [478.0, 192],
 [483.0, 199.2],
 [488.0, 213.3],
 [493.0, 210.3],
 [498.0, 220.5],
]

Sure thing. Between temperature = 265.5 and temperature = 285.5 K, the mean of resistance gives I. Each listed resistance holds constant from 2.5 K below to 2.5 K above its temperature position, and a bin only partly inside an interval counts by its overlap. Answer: 157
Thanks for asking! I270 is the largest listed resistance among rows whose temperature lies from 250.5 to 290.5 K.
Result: 209.3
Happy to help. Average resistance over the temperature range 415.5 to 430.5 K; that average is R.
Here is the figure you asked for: 194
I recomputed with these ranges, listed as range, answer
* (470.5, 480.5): 197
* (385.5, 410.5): 202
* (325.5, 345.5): 197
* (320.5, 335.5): 204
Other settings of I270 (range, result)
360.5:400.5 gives 202.2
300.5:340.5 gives 215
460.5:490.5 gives 213.3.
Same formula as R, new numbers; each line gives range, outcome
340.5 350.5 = 201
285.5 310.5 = 165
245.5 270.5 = 204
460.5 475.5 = 178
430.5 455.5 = 174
